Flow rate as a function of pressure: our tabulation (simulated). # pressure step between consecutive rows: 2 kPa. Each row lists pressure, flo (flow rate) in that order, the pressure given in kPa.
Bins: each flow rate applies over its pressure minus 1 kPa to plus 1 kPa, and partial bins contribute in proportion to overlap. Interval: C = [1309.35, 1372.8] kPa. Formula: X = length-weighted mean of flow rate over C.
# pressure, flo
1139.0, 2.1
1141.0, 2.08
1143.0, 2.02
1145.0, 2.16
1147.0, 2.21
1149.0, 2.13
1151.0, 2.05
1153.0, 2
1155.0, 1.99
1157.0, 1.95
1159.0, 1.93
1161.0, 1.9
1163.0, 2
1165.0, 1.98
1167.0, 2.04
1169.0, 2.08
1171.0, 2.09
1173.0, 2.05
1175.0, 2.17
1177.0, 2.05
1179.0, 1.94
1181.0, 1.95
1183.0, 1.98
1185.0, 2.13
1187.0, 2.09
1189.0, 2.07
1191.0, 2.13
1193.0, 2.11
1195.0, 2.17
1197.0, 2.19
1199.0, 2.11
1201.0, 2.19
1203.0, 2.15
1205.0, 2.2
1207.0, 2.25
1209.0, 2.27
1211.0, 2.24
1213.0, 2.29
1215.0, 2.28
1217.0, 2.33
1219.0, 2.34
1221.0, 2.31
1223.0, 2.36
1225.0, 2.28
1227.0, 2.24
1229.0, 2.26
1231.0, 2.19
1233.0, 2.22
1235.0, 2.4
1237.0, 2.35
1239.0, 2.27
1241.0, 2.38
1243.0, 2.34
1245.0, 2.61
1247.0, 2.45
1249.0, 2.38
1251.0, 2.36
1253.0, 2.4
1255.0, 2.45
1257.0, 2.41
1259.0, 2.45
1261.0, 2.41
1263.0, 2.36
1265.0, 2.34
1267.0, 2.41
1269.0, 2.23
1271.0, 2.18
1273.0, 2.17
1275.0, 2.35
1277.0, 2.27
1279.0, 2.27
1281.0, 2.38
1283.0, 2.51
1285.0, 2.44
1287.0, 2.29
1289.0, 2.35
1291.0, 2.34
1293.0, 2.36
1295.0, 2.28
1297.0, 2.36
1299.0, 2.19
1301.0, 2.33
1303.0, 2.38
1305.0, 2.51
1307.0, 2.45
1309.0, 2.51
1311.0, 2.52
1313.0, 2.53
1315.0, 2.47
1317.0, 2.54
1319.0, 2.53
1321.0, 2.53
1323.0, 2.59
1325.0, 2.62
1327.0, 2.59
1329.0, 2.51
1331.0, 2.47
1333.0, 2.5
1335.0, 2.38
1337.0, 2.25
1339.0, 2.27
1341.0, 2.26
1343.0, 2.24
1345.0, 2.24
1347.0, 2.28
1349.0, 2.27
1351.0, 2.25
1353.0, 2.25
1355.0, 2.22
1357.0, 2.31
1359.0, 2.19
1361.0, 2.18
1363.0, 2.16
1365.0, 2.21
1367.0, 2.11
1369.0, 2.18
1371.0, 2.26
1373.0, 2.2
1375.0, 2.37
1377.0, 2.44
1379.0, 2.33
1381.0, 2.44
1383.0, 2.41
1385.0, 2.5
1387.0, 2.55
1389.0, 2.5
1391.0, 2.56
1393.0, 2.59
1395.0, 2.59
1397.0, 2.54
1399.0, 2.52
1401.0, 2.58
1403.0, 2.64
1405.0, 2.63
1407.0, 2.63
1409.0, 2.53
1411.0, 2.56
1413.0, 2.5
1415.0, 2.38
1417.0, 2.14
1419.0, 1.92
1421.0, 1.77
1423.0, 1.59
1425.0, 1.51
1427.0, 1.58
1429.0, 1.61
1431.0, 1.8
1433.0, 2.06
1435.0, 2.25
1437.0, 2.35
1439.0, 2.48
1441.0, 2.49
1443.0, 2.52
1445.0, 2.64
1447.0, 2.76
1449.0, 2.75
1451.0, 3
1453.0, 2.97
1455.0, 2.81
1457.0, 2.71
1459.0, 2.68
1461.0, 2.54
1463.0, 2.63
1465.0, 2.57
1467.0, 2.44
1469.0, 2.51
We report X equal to 2.35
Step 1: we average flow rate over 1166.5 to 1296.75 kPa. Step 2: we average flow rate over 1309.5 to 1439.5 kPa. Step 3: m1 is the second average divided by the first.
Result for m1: 1.03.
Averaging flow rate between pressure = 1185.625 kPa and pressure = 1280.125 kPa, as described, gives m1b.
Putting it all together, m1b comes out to 2.29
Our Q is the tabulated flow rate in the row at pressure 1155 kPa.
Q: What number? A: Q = 1.99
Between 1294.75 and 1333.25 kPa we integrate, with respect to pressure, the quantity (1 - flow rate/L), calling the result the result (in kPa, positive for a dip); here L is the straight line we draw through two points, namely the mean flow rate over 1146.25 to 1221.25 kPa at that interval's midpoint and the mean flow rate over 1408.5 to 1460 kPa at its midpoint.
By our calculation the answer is -4.4 kPa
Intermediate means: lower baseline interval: 2.11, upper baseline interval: 2.32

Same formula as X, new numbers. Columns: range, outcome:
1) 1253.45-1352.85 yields 2.38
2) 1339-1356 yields 2.25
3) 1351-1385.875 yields 2.28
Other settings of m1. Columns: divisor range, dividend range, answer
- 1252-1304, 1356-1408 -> 1.03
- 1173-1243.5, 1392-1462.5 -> 1.09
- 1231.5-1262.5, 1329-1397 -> 0.98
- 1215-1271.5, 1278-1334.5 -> 1.04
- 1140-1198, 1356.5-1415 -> 1.18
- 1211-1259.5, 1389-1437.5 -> 0.96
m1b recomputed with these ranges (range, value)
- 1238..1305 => 2.36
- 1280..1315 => 2.4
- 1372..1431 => 2.31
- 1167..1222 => 2.15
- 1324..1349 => 2.38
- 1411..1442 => 2.05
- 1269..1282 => 2.27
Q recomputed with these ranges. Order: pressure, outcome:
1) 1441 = 2.49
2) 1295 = 2.28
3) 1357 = 2.31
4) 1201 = 2.19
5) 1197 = 2.19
